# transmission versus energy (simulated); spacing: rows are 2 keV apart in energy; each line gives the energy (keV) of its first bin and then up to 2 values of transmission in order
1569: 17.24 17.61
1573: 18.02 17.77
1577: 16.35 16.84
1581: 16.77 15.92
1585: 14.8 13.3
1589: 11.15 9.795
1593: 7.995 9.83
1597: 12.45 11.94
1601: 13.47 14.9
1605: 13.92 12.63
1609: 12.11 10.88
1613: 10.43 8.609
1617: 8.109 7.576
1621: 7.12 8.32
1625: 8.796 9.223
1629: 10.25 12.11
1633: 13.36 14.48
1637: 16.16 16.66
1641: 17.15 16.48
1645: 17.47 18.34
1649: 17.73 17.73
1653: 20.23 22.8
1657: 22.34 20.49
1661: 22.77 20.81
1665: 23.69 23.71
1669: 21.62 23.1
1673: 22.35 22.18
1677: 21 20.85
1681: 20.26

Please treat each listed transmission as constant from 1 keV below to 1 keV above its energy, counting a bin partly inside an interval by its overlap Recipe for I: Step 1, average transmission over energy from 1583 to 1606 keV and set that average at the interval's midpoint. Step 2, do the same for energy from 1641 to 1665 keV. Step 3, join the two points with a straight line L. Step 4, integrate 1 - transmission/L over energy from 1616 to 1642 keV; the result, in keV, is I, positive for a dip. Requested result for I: 8.4 keV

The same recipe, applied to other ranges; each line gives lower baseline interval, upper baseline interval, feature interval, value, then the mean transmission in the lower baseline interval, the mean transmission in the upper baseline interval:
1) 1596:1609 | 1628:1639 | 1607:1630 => 6.86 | 13.1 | 13.6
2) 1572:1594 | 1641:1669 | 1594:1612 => 4.03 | 14.4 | 20.3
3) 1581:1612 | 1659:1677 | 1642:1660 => 0.67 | 12.5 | 22.3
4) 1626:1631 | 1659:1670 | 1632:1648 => -2.52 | 10.2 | 22.3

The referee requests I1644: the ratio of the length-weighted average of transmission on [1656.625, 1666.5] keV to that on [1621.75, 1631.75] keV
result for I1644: 2.3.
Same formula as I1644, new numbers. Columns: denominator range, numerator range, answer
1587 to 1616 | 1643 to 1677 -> 1.82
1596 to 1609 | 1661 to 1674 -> 1.72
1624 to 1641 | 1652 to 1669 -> 1.71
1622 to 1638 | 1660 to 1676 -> 1.94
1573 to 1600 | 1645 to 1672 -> 1.54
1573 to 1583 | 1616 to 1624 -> 0.46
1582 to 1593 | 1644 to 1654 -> 1.46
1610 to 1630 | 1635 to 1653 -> 1.93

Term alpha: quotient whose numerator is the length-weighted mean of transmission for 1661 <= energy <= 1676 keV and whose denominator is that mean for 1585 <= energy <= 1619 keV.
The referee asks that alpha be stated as 1.99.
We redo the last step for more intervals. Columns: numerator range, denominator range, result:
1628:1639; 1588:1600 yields 1.29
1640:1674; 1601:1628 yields 1.99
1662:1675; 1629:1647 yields 1.47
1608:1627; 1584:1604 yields 0.76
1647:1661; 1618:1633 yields 2.17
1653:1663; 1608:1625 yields 2.39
